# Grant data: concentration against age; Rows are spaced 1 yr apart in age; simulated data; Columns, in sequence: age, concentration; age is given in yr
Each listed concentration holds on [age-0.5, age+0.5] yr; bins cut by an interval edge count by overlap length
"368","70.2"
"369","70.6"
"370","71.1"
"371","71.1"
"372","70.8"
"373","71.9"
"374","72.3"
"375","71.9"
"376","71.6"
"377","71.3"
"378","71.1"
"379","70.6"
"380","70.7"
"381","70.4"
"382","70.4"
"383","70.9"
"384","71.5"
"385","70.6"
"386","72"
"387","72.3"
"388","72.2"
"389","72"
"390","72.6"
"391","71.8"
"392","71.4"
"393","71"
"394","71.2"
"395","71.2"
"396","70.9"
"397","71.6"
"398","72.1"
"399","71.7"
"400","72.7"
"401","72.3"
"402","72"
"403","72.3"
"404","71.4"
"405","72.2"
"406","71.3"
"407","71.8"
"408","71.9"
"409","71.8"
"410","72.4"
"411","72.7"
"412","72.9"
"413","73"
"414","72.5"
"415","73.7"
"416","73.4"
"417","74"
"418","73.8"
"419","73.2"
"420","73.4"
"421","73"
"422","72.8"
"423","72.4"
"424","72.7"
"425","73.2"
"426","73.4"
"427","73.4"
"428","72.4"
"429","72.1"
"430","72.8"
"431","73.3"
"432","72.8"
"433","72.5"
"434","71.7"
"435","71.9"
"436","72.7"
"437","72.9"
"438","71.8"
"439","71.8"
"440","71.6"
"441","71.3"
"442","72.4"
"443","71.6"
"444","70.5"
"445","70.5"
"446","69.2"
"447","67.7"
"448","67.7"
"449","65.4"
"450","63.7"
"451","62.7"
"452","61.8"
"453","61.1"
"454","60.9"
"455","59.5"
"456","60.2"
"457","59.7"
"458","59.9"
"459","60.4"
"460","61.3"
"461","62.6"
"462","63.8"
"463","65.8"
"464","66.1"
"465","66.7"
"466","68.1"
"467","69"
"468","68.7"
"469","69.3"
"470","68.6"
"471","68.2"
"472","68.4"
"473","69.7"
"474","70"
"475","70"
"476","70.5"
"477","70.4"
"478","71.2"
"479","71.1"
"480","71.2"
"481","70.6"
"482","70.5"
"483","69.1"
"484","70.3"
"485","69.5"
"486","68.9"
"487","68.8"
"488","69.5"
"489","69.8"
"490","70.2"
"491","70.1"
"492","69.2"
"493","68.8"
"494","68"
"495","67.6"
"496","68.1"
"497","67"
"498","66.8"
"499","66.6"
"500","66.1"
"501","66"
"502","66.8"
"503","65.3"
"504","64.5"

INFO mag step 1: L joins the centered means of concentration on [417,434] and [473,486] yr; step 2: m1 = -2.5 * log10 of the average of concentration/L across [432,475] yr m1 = 0.068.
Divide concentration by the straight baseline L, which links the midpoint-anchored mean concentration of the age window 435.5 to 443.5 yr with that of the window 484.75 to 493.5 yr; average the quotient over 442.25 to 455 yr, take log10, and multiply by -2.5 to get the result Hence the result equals 0.09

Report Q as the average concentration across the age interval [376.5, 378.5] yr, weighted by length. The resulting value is 71.2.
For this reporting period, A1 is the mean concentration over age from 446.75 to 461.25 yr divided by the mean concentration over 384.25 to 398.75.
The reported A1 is 0.87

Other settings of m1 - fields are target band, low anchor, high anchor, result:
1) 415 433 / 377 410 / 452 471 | -0.08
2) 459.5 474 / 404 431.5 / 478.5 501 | 0.05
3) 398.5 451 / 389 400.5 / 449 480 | -0.04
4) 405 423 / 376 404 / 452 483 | -0.04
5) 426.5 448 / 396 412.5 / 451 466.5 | -0.08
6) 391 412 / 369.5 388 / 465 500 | -0.02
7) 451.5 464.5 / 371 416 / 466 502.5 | 0.13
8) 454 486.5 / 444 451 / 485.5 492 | 0.02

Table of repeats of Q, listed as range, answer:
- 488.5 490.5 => 70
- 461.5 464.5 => 65.2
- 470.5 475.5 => 69.3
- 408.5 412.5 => 72.5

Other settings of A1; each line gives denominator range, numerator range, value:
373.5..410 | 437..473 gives 0.93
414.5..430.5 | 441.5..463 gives 0.88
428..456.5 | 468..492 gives 1.01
